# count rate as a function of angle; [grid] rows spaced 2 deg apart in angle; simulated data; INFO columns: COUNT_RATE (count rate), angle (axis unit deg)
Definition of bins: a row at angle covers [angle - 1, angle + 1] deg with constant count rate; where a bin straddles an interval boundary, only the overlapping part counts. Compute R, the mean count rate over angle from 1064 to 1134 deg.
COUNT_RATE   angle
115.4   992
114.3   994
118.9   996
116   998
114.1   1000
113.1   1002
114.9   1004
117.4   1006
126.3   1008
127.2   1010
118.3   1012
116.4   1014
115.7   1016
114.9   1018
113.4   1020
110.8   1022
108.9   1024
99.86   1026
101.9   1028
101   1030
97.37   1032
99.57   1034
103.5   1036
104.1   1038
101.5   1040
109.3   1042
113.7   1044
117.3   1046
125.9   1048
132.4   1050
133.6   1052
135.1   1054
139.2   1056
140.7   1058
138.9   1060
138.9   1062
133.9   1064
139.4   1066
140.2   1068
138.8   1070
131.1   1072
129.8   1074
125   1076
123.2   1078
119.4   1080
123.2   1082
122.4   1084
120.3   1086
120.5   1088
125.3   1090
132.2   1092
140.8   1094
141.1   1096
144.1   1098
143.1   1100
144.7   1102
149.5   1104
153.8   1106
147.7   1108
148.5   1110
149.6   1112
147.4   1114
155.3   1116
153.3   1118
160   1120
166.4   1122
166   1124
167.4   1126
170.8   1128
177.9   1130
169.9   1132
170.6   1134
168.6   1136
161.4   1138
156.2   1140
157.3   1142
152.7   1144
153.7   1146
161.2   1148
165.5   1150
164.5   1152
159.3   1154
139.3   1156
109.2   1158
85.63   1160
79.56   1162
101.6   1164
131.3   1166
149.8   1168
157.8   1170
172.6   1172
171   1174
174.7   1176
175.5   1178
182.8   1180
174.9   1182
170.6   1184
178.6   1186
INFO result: 144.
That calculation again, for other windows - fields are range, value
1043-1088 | 130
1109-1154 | 161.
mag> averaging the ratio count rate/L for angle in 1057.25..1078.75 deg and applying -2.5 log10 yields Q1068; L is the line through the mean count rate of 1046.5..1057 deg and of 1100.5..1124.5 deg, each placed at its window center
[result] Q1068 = 0.03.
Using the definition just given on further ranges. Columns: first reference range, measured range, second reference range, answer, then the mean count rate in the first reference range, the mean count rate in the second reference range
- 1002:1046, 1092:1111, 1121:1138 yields 0.061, 111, 169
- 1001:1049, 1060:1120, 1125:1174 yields -0.051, 111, 150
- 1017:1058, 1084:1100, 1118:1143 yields 0.095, 114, 166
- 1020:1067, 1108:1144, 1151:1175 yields -0.232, 118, 135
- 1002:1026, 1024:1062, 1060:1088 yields 0.055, 116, 130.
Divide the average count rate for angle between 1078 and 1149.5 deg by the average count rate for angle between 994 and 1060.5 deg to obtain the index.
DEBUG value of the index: 1.29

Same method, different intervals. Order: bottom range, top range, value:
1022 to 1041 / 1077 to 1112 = 1.32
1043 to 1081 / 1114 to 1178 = 1.16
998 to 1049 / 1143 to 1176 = 1.27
